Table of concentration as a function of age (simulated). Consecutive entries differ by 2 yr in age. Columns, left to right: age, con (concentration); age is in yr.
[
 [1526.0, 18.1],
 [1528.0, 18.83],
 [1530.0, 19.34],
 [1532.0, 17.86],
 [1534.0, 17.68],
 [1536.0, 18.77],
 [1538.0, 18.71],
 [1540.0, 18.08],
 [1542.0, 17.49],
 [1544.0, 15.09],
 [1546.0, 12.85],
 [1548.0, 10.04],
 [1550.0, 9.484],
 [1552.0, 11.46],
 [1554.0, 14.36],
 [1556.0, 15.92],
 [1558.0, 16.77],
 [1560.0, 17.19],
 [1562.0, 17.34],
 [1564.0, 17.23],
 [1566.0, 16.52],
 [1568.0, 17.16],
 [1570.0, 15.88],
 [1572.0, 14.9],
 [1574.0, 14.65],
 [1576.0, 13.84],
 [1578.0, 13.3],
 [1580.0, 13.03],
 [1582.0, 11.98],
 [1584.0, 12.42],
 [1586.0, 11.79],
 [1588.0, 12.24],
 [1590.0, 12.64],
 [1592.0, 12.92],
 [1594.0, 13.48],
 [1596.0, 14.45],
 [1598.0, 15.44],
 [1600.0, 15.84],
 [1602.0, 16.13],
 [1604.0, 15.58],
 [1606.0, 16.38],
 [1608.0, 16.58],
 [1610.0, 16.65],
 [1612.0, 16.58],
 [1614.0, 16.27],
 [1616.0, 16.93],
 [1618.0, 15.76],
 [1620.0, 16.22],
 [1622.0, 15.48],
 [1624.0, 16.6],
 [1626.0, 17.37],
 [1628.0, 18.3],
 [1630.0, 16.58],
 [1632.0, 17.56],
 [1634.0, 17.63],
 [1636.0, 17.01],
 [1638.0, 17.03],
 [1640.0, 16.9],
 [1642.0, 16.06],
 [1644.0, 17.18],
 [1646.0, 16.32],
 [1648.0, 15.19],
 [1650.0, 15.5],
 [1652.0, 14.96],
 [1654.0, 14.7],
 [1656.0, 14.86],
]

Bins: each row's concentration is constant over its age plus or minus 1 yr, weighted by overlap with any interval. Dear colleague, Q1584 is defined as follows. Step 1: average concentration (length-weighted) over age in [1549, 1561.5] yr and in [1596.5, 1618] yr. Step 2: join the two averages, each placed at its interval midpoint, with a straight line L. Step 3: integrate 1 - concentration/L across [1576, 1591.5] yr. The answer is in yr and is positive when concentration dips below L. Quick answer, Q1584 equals 2.8 yr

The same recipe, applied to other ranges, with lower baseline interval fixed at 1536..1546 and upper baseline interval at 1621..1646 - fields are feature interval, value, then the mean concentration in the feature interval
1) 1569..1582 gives 2.23 yr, 14.1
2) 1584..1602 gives 3.51 yr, 13.7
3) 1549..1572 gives 2.22 yr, 15.4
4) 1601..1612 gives 0.44 yr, 16.3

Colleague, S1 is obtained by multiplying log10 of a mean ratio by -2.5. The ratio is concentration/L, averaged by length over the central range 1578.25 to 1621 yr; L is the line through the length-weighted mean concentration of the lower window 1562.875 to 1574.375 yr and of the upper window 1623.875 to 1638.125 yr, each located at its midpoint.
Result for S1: 0.14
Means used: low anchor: 16.1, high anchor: 17.3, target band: 14.7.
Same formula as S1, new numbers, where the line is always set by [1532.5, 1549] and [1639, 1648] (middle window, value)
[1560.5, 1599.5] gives 0.14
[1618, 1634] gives -0.03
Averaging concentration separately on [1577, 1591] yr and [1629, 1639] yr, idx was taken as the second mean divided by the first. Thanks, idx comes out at 1.37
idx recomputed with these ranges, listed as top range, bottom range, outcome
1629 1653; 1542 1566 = 1.13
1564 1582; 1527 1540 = 0.80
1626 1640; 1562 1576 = 1.08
